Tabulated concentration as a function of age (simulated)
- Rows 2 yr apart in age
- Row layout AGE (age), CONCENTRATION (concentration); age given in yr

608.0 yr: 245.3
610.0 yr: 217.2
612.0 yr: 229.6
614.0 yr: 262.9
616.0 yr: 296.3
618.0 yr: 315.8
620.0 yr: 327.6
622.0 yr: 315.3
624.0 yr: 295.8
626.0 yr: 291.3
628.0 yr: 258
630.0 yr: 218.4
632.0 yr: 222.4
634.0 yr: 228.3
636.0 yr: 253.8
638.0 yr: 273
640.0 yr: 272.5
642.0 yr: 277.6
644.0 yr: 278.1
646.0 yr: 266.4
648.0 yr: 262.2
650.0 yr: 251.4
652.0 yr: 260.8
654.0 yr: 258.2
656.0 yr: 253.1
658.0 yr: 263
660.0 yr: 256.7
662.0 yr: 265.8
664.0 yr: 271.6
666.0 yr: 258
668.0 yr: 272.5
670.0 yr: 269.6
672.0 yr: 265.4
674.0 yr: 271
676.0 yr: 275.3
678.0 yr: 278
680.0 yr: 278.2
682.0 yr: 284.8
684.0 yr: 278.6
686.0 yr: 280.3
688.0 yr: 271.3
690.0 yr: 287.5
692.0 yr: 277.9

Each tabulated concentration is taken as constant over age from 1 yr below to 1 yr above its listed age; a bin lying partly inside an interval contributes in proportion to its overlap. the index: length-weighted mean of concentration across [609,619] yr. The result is 264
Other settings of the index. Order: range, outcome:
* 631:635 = 225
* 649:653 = 256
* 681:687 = 281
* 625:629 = 275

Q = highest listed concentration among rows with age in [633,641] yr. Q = 273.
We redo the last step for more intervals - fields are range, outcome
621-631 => 315.3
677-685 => 284.8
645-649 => 266.4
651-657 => 260.8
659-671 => 272.5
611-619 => 315.8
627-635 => 258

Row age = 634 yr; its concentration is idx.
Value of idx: 228.3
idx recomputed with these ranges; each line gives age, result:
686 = 280.3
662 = 265.8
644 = 278.1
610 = 217.2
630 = 218.4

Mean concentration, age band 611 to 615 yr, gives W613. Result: 246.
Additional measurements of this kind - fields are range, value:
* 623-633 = 257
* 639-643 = 275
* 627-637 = 236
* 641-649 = 271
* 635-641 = 266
